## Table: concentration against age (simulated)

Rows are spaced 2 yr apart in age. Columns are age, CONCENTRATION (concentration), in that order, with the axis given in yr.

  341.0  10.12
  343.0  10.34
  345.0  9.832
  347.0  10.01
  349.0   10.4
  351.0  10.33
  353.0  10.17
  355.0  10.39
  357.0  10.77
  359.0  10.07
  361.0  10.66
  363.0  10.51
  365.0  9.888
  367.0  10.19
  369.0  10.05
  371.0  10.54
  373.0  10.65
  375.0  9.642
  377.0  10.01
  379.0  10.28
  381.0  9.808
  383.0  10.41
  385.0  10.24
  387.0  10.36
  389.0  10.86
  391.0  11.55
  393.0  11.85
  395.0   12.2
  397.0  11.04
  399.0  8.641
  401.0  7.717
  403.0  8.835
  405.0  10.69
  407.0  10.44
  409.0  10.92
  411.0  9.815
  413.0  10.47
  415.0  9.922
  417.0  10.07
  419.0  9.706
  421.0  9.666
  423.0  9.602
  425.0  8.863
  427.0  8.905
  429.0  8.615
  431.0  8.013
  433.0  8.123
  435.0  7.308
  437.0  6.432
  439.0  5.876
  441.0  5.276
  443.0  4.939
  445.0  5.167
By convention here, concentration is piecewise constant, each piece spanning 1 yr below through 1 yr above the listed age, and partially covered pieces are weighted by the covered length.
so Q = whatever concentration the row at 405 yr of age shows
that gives 10.69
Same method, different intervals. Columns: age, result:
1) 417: 10.07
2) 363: 10.51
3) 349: 10.4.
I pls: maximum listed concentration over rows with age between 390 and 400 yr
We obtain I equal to 12.2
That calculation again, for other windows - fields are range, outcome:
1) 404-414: 10.92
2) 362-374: 10.65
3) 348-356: 10.4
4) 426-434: 8.905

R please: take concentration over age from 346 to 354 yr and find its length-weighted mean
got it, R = 10.2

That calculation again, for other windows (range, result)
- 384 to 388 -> 10.3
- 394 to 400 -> 10.6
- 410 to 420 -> 10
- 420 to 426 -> 9.38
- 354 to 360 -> 10.4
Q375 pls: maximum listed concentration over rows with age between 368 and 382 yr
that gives 10.65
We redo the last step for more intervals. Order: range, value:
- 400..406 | 10.69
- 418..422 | 9.706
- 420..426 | 9.666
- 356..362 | 10.77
